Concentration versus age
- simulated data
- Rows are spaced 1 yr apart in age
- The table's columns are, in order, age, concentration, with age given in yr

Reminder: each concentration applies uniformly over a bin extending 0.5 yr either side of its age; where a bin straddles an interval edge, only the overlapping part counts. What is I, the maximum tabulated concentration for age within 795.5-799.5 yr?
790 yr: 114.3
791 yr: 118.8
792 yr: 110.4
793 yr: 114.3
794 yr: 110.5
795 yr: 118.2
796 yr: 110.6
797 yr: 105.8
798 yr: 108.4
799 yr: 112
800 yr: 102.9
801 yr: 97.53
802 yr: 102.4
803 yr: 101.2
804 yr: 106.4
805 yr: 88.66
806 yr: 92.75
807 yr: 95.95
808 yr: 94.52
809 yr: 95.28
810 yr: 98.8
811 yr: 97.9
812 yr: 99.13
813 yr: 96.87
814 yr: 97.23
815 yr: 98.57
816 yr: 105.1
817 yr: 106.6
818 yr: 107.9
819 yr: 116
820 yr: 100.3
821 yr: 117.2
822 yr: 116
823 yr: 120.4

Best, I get 112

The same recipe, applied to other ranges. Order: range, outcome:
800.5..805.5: 106.4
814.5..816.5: 105.1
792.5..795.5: 118.2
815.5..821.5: 117.2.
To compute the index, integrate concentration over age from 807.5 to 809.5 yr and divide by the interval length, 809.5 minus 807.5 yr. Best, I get 94.9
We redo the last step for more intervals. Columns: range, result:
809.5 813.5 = 98.2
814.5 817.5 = 103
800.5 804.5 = 102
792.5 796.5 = 113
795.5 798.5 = 108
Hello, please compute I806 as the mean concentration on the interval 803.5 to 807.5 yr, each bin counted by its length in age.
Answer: 95.9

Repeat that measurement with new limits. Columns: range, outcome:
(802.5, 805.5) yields 98.8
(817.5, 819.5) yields 112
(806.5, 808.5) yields 95.2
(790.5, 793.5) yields 114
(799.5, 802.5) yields 101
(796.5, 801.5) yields 105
